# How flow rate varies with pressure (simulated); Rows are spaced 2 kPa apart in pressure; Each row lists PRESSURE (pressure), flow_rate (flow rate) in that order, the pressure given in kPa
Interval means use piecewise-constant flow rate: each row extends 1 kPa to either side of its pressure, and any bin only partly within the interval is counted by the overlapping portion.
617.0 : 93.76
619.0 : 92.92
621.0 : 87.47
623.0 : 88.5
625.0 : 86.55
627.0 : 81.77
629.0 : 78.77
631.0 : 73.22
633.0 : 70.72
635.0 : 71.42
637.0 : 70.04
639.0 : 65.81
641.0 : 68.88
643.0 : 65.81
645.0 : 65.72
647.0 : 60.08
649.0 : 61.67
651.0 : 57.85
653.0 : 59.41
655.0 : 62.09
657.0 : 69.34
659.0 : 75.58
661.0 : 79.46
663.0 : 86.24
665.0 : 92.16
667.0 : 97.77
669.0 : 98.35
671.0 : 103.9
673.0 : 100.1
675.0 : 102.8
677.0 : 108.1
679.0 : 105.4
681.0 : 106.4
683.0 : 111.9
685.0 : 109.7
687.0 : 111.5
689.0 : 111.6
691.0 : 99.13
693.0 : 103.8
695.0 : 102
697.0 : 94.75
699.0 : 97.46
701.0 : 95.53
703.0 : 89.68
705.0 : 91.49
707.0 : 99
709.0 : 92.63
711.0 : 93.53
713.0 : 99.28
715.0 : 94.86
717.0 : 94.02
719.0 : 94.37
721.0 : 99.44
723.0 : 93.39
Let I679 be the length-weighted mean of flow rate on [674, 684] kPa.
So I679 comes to 107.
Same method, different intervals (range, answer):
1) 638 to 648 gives 65.3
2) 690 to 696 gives 102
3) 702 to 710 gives 93.2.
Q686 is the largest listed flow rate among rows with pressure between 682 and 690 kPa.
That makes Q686 111.9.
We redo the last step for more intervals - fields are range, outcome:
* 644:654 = 65.72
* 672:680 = 108.1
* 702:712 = 99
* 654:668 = 97.77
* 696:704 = 97.46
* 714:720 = 94.86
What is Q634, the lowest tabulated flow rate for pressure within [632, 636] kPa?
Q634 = 70.72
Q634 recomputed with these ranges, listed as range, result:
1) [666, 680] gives 97.77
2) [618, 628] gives 81.77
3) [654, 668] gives 62.09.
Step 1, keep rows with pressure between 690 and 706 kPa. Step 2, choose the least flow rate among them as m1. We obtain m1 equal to 89.68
